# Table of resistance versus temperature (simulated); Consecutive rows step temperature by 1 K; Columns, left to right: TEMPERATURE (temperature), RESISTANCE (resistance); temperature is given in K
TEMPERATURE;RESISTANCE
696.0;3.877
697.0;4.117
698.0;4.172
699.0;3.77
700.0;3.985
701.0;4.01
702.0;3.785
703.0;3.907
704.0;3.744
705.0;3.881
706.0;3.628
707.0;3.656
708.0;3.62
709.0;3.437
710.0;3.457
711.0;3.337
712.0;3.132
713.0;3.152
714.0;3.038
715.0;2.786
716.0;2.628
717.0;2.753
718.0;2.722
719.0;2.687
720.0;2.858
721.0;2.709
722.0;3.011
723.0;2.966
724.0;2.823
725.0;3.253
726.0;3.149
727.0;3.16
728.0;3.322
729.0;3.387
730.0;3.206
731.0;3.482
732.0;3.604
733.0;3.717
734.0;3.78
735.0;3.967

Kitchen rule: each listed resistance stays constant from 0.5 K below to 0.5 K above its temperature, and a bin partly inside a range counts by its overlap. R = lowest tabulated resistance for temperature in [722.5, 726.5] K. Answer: 2.823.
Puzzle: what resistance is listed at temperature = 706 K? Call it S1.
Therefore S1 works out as 3.628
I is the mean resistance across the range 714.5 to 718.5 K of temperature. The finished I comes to 2.72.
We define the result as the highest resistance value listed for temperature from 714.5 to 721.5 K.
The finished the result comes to 2.858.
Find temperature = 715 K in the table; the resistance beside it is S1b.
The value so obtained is 2.786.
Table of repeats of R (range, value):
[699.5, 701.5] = 3.985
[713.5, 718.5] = 2.628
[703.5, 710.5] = 3.437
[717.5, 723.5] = 2.687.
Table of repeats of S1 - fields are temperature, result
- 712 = 3.132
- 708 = 3.62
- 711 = 3.337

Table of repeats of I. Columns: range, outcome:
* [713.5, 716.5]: 2.82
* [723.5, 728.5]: 3.14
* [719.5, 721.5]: 2.78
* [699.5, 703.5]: 3.92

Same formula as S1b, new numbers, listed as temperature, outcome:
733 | 3.717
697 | 4.117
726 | 3.149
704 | 3.744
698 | 4.172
